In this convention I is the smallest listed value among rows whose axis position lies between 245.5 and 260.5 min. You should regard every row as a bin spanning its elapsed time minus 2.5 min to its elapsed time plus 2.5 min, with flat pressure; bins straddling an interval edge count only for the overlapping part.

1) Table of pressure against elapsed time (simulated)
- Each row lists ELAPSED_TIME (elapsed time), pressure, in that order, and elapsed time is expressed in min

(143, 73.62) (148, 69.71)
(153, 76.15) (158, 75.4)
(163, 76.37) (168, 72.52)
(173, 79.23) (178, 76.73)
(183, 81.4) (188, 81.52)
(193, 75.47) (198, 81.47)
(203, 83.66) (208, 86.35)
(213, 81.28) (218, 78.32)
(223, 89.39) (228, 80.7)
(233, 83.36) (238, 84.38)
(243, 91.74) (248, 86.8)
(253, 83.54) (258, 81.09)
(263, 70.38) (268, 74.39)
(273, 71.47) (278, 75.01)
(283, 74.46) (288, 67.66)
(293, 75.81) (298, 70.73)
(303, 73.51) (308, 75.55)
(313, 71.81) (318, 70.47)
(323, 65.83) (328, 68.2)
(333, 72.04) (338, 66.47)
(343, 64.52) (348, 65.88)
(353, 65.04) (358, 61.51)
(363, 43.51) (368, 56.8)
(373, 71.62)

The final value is 81.09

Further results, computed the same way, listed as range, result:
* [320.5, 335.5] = 65.83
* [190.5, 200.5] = 75.47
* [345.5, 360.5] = 61.51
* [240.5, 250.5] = 86.8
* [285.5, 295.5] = 67.66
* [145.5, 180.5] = 69.71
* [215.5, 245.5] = 78.32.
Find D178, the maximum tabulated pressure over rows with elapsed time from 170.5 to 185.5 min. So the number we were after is 81.4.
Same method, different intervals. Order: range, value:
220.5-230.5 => 89.39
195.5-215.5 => 86.35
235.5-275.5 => 91.74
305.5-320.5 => 75.55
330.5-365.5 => 72.04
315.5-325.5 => 70.47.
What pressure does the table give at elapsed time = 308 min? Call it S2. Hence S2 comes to 75.55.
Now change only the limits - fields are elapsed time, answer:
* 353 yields 65.04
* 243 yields 91.74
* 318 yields 70.47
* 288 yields 67.66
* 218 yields 78.32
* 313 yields 71.81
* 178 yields 76.73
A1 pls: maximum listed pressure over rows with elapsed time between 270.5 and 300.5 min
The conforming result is 75.81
